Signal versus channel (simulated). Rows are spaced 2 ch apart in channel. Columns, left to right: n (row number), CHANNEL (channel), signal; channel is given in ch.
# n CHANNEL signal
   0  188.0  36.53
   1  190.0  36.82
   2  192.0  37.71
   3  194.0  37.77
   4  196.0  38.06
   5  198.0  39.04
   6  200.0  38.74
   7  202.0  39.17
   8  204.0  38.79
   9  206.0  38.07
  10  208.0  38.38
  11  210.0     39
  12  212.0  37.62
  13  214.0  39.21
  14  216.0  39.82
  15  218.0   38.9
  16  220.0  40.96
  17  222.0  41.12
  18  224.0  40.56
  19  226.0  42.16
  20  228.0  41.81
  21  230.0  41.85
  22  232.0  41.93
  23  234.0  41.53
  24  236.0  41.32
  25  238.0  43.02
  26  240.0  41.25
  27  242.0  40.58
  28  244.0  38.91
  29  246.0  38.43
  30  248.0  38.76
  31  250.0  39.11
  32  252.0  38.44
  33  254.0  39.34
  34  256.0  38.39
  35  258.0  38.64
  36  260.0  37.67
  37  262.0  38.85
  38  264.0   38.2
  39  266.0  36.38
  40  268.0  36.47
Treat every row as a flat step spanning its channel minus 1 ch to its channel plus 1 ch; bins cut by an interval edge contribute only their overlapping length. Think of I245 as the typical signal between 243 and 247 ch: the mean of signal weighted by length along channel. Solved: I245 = 38.7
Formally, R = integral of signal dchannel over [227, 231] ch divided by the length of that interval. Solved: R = 41.8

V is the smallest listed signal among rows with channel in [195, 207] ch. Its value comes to 38.06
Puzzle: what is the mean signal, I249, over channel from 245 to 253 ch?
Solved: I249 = 38.7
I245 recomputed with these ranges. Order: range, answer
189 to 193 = 37.3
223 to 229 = 41.5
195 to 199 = 38.5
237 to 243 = 41.6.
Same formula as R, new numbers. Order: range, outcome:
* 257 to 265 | 38.3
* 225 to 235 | 41.9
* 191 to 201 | 38.3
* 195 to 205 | 38.8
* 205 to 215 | 38.5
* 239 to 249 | 39.6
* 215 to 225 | 40.3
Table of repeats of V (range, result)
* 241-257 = 38.39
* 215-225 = 38.9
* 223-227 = 40.56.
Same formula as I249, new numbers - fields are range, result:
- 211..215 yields 38.4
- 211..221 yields 39.3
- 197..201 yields 38.9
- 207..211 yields 38.7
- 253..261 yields 38.5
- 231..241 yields 41.8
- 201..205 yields 39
